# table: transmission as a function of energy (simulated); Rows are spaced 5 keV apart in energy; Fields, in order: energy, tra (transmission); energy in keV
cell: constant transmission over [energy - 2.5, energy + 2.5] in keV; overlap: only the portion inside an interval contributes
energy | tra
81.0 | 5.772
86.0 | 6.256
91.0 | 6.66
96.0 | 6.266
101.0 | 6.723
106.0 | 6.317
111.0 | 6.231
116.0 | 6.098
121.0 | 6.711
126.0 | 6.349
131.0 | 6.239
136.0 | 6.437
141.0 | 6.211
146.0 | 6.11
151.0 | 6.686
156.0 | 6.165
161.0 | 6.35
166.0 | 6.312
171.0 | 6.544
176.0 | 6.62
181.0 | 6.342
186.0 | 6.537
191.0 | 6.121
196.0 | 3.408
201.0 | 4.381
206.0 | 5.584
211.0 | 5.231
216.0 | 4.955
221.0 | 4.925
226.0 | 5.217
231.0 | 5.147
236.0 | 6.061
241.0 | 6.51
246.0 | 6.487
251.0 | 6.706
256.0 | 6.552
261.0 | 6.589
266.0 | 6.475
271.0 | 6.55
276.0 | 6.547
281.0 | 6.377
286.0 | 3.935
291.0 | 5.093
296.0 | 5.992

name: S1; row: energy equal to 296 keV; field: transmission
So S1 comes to 5.992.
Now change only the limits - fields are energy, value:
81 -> 5.772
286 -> 3.935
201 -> 4.381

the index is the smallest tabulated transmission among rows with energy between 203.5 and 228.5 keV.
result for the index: 4.925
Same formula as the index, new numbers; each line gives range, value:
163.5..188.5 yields 6.312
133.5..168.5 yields 6.11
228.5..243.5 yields 5.147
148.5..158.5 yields 6.165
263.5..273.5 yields 6.475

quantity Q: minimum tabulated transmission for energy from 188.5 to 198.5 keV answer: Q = 3.408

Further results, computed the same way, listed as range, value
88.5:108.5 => 6.266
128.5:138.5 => 6.239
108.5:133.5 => 6.098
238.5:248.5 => 6.487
